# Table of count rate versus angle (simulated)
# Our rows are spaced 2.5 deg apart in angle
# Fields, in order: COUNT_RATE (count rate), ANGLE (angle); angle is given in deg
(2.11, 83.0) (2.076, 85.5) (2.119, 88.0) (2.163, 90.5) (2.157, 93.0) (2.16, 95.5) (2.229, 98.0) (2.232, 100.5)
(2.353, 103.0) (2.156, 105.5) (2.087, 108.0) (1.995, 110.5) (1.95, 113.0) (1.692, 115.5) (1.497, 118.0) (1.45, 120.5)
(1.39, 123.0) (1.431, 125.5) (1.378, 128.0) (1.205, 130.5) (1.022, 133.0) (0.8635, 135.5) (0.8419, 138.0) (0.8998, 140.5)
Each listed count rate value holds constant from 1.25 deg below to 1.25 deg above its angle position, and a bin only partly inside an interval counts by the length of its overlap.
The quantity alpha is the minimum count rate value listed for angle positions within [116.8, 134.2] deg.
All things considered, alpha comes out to 1.022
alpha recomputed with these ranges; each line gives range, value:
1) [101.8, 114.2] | 1.95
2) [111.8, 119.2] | 1.497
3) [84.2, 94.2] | 2.076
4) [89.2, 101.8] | 2.157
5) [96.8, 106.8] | 2.156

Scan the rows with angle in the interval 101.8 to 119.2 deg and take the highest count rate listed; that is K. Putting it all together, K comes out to 2.353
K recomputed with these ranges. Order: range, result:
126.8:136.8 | 1.378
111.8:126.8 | 1.95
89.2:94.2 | 2.163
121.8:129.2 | 1.431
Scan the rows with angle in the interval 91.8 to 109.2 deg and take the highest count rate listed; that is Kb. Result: 2.353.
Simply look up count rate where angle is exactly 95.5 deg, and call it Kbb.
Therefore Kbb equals 2.16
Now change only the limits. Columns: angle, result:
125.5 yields 1.431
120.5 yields 1.45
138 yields 0.8419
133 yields 1.022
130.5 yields 1.205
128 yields 1.378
